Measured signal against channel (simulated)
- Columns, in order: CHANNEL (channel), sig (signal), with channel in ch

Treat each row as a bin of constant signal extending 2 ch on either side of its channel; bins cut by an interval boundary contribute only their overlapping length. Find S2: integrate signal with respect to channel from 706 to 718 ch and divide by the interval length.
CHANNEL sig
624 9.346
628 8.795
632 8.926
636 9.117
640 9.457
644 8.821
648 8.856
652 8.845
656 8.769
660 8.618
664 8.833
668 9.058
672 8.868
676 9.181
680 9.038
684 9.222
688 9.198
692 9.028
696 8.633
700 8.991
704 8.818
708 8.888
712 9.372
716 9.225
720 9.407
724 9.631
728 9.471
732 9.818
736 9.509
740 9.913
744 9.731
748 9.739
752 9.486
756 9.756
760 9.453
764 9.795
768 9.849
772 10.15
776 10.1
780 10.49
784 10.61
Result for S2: 9.16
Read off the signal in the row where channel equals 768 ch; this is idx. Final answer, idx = 9.849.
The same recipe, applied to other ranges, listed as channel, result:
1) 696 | 8.633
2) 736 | 9.509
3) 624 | 9.346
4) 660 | 8.618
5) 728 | 9.471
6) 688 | 9.198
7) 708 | 8.888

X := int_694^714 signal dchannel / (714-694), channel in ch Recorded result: 8.94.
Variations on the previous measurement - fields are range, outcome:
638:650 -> 9.04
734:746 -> 9.72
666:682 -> 9.04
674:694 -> 9.13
